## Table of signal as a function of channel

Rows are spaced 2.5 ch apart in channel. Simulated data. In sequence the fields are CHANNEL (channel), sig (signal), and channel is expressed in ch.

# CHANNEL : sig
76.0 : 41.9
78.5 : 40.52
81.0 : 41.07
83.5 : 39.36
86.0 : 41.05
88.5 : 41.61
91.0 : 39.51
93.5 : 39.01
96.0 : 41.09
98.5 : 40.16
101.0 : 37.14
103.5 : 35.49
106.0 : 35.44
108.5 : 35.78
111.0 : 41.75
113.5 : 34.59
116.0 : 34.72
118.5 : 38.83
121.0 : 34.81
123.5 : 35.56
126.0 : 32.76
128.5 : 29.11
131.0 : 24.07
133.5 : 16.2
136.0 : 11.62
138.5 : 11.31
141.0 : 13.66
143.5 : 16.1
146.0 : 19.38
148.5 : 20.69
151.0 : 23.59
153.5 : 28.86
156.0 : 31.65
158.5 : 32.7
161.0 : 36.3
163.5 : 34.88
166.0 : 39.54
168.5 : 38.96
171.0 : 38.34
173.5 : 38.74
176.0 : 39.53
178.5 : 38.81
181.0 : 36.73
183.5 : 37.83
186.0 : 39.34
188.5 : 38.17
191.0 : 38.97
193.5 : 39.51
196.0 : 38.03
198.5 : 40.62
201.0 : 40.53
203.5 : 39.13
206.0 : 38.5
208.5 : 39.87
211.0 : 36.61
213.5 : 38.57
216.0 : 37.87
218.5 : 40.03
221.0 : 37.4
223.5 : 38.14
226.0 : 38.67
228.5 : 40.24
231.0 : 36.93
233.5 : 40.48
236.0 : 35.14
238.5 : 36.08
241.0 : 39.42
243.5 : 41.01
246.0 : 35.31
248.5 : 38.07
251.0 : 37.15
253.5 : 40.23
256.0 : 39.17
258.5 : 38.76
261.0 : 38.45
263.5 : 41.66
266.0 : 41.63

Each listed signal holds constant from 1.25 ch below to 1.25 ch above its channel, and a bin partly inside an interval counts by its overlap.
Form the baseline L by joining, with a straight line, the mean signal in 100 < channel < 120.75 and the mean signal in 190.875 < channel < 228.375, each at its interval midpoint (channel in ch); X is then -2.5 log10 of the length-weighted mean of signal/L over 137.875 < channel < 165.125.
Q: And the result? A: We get 0.44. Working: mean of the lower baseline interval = 36.6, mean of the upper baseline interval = 38.9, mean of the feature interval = 25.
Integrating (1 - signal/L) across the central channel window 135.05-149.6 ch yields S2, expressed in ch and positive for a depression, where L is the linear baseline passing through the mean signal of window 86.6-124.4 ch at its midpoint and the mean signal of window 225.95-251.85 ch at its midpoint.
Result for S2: 8.6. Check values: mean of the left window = 37.8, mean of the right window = 38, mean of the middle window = 15.5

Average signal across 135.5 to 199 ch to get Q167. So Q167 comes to 31.8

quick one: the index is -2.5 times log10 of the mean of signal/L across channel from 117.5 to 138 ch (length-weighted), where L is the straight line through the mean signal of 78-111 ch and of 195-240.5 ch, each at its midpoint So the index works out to 0.39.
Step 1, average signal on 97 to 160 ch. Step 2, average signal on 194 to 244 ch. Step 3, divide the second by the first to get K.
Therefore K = 1.3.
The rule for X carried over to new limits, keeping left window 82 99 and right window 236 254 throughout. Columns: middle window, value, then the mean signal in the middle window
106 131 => 0.15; 34.8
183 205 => -0.01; 39.2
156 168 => 0.10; 35.6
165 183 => 0.01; 38.6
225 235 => -0.02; 39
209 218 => 0.01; 38.1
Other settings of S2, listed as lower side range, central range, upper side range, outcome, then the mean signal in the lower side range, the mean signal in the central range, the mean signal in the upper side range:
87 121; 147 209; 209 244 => 3.1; 38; 36.3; 38.3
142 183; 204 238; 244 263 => -2.0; 32.2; 38.3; 38.4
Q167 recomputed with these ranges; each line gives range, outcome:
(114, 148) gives 24.6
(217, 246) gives 38.4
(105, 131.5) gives 34.6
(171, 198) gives 38.6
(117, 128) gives 35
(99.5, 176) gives 30.3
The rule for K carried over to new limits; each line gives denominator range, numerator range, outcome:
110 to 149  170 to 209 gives 1.50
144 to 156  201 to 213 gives 1.64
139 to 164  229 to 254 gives 1.51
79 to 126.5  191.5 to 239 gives 1.02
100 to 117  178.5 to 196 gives 1.05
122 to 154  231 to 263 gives 1.77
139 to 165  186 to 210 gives 1.54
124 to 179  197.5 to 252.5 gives 1.37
